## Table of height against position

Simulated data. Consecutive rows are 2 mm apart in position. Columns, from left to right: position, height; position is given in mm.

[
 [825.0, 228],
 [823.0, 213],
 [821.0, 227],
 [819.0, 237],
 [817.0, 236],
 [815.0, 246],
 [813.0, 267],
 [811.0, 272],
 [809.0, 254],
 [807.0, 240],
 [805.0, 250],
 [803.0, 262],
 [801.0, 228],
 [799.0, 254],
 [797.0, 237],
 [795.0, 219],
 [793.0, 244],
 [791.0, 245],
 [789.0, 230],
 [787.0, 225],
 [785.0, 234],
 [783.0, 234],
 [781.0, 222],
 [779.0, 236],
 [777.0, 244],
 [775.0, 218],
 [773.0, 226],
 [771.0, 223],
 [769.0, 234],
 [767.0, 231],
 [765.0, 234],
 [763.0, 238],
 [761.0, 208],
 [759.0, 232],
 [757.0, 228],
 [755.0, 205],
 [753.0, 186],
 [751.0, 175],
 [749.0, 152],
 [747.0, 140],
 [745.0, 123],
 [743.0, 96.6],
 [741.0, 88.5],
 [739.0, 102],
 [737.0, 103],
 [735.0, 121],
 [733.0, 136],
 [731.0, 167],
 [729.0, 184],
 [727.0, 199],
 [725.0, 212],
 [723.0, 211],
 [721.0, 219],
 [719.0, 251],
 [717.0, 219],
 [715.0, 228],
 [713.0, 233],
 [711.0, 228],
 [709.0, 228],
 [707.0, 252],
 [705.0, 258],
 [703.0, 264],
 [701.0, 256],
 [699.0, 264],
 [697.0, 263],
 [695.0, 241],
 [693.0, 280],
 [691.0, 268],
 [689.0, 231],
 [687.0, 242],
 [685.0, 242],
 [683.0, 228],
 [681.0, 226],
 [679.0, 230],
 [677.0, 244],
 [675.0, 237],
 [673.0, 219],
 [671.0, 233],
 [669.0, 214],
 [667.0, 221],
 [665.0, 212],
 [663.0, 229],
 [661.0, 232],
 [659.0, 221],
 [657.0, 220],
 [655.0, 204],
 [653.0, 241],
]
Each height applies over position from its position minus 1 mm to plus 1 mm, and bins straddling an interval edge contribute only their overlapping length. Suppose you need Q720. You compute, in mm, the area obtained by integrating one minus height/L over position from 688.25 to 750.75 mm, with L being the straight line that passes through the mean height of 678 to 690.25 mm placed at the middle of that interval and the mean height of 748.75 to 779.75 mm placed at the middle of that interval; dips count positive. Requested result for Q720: 7.6 mm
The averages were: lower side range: 234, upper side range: 218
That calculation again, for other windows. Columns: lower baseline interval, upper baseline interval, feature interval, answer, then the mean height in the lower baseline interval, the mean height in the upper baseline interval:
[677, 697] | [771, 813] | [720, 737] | 4.61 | 244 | 239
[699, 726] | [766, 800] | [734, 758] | 9.33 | 236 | 233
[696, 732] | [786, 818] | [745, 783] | 4.33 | 230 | 244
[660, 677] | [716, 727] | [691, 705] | -2.44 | 226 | 220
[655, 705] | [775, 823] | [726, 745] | 8.46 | 238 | 240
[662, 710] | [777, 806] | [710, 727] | 1.15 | 241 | 237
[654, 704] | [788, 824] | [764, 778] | 0.63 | 237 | 242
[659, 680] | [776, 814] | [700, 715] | -0.84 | 227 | 242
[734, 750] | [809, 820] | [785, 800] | -1.84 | 116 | 252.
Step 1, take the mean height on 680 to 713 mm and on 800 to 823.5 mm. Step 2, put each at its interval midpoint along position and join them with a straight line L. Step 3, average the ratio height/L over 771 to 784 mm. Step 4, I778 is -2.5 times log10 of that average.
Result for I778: 0.07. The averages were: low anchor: 248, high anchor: 245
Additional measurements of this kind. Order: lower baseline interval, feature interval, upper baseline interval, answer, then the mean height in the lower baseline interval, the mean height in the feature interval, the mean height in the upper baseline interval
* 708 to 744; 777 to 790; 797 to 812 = 0.00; 179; 231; 250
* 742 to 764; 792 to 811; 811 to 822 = -0.07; 180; 245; 245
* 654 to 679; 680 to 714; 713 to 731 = -0.14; 224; 247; 214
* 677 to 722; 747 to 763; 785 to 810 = 0.22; 243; 197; 240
